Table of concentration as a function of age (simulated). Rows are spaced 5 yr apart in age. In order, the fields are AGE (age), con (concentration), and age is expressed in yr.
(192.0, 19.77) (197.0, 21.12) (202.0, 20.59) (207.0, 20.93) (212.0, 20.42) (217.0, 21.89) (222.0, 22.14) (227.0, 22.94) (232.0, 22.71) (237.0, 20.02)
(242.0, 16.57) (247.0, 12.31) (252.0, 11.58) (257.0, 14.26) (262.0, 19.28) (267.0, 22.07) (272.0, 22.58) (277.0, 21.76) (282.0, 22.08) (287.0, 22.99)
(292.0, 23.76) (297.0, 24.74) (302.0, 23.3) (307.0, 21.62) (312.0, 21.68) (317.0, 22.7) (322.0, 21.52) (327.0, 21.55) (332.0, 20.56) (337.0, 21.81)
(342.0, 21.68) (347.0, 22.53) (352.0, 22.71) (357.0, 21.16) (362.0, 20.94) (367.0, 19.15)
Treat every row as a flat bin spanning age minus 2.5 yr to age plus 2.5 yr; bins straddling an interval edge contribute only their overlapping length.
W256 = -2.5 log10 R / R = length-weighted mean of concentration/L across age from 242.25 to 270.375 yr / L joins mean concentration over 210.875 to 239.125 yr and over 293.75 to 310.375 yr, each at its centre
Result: 0.35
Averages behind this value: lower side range 21.8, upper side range 23.2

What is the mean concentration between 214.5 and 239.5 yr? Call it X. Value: 21.9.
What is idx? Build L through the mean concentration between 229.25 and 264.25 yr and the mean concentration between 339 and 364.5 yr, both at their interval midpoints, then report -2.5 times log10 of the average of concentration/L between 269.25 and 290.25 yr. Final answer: -0.22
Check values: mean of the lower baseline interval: 16.7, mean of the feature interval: 22.4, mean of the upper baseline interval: 21.8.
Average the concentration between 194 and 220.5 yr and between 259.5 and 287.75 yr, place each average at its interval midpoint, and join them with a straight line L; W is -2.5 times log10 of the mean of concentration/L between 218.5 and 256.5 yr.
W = 0.171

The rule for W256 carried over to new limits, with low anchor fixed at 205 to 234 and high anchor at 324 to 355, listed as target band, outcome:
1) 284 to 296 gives -0.081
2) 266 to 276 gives -0.023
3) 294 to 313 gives -0.056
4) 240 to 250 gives 0.468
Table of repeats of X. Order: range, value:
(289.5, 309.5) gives 23.4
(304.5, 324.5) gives 21.9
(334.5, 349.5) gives 22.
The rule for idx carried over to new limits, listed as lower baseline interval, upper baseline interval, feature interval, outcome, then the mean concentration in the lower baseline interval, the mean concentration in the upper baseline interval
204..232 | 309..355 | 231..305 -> 0.10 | 21.7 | 21.8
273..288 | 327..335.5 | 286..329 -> -0.05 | 22.2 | 21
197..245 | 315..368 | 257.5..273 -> 0.04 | 20.8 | 21.5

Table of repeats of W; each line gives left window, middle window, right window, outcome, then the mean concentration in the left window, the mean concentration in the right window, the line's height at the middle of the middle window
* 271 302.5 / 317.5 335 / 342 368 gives 0.04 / 23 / 21.5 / 22.1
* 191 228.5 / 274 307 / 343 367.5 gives -0.08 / 21.2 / 21.5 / 21.4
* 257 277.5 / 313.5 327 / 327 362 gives -0.03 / 20.5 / 21.7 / 21.3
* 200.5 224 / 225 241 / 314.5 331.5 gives 0.00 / 21.2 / 21.8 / 21.3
